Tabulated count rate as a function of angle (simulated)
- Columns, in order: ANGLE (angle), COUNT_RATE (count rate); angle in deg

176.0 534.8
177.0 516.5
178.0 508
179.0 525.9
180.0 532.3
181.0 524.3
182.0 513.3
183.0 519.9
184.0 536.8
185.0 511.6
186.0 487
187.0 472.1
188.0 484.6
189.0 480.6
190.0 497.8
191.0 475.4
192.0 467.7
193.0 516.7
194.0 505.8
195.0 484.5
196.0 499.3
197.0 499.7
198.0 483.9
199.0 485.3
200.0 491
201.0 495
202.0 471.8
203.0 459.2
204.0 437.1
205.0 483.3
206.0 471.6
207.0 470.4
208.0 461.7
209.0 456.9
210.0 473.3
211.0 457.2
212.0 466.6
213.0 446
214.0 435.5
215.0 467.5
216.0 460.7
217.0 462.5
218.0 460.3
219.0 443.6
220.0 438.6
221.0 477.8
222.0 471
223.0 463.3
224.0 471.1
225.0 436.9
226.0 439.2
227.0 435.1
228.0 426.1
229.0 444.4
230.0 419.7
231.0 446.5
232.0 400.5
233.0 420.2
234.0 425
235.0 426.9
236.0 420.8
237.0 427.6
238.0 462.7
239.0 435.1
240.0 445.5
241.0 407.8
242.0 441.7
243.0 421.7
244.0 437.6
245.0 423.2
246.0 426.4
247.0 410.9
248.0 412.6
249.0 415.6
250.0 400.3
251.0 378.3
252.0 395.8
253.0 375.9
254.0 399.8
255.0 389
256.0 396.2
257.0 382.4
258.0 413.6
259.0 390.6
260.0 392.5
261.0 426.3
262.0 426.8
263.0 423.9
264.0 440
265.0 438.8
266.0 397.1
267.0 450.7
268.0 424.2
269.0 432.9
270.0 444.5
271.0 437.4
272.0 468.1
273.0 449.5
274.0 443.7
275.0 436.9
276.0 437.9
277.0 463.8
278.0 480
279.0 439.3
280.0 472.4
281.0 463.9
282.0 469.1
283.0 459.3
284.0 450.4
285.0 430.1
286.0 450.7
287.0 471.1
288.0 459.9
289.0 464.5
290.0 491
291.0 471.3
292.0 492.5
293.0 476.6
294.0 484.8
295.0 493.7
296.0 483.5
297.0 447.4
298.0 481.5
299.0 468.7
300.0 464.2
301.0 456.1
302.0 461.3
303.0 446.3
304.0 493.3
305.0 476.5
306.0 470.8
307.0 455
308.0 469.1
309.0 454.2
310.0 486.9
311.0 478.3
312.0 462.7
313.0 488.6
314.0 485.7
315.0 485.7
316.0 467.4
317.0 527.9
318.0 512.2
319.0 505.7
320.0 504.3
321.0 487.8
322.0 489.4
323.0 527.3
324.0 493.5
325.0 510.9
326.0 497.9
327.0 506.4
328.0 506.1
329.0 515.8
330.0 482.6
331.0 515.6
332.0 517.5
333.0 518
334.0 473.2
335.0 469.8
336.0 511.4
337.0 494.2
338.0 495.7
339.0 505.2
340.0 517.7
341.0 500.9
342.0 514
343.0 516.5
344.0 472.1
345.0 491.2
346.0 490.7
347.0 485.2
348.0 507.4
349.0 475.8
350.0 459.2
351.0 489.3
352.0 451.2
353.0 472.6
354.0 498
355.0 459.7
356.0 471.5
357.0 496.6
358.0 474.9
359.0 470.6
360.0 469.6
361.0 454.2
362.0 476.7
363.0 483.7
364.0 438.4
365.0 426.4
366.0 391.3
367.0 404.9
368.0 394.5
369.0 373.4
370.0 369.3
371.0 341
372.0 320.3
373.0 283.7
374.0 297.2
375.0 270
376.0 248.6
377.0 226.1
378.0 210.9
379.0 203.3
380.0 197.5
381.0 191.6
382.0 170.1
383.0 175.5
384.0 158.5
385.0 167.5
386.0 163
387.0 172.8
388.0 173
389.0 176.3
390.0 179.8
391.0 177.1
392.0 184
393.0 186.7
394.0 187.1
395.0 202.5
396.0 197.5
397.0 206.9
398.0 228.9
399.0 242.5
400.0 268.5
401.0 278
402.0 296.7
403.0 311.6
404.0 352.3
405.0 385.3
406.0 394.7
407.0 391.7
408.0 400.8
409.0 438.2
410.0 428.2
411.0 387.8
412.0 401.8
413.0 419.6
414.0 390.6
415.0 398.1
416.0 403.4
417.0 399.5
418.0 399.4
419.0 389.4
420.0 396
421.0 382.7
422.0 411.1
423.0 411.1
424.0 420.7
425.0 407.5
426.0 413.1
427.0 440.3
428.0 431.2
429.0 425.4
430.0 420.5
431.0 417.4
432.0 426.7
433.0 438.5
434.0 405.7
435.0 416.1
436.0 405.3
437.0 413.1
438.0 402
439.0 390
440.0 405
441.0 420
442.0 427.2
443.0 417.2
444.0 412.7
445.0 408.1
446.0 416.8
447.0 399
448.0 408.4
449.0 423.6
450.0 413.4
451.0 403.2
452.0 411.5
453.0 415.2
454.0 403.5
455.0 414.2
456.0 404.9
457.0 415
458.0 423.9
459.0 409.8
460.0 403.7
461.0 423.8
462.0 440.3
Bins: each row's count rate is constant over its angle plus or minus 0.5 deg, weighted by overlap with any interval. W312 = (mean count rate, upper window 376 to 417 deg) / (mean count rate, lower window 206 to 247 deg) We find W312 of 0.61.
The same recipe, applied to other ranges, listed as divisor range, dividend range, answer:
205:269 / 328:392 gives 0.89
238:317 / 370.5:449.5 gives 0.74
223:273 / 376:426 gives 0.69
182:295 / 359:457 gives 0.77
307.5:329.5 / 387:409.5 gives 0.54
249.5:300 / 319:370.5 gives 1.09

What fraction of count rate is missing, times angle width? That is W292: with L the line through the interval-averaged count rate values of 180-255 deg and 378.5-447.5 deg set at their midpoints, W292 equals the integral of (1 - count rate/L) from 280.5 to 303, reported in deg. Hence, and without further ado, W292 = -3.2 deg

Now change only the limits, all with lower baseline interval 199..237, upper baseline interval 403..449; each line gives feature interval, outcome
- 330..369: -4.8 deg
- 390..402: 5.7 deg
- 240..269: 2.0 deg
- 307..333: -3.9 deg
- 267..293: -1.0 deg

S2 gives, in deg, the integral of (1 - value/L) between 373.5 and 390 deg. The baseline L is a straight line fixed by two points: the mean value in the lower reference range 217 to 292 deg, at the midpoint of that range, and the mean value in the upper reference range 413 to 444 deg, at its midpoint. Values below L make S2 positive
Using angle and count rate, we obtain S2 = 8.62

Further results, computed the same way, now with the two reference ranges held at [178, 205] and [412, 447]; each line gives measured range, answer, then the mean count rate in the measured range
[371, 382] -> 4.71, 246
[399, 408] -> 1.85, 333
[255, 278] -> 1.95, 428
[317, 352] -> -4.27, 499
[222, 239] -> 1.57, 436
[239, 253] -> 1.75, 416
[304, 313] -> -0.36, 472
